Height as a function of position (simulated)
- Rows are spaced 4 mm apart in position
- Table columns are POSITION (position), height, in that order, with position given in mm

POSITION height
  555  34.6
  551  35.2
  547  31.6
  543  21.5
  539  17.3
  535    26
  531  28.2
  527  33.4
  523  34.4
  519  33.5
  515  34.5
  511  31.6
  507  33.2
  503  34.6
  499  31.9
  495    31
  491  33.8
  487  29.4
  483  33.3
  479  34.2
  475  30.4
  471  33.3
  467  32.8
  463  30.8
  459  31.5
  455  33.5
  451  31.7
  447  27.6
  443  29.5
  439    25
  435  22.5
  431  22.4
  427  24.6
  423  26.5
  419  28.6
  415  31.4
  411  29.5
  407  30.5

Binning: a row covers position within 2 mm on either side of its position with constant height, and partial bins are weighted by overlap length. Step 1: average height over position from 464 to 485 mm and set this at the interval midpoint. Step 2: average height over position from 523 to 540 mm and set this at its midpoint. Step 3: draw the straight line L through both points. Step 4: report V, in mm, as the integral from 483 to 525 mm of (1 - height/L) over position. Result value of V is -3.8 mm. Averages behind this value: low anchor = 32.7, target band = 32.8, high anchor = 27.7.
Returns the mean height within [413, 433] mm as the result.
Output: 26.7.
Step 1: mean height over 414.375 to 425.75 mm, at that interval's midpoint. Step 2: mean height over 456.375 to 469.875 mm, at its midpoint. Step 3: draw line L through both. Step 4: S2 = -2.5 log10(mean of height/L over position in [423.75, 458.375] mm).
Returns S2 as 0.11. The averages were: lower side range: 28.2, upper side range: 31.9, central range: 27.3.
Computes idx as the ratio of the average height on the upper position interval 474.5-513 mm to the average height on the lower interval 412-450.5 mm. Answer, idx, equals 1.21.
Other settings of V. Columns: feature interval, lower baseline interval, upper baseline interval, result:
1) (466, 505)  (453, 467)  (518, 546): -2.5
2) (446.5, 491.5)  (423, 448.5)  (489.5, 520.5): -4.6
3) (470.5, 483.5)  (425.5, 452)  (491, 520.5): -1.2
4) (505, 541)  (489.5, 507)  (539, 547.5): -3.1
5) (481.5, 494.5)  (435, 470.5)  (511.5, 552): -1.0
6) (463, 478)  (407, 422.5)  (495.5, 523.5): -0.2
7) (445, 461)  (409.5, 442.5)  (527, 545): -3.2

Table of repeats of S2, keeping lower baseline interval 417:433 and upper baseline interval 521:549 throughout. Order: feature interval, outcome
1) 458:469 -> -0.21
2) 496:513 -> -0.21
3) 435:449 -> -0.03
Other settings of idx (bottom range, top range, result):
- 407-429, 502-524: 1.18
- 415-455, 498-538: 1.17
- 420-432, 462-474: 1.29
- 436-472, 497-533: 1.08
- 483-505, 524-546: 0.81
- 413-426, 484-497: 1.11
